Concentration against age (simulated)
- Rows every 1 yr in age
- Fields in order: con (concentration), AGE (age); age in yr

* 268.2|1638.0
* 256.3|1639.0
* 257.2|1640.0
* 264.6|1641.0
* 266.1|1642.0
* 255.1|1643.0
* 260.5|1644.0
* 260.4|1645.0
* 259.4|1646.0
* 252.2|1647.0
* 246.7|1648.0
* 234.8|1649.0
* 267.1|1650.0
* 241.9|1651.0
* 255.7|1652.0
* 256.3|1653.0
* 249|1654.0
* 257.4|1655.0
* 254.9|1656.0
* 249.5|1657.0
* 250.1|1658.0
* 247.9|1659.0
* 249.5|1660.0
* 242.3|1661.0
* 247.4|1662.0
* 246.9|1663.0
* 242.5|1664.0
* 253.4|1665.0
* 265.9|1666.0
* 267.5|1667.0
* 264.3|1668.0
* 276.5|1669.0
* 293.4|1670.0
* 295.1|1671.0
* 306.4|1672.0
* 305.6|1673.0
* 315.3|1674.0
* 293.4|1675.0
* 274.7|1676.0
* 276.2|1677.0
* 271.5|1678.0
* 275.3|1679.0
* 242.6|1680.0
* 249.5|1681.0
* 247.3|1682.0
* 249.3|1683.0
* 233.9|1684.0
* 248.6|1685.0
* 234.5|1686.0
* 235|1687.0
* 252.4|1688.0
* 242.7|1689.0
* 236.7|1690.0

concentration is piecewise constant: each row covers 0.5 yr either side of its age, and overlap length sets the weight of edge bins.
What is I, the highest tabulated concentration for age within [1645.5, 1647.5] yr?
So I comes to 259.4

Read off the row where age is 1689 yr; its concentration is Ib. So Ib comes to 242.7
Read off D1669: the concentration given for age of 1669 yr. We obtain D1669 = 276.5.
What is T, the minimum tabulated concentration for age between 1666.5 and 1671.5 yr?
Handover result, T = 264.3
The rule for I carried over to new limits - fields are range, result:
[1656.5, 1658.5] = 250.1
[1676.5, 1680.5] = 276.2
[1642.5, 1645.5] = 260.5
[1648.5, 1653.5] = 267.1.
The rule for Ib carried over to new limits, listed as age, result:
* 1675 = 293.4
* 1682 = 247.3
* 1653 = 256.3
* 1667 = 267.5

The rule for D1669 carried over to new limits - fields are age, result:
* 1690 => 236.7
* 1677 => 276.2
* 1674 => 315.3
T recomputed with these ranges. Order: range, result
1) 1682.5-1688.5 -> 233.9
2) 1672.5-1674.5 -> 305.6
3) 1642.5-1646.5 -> 255.1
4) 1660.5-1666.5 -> 242.3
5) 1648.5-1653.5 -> 234.8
